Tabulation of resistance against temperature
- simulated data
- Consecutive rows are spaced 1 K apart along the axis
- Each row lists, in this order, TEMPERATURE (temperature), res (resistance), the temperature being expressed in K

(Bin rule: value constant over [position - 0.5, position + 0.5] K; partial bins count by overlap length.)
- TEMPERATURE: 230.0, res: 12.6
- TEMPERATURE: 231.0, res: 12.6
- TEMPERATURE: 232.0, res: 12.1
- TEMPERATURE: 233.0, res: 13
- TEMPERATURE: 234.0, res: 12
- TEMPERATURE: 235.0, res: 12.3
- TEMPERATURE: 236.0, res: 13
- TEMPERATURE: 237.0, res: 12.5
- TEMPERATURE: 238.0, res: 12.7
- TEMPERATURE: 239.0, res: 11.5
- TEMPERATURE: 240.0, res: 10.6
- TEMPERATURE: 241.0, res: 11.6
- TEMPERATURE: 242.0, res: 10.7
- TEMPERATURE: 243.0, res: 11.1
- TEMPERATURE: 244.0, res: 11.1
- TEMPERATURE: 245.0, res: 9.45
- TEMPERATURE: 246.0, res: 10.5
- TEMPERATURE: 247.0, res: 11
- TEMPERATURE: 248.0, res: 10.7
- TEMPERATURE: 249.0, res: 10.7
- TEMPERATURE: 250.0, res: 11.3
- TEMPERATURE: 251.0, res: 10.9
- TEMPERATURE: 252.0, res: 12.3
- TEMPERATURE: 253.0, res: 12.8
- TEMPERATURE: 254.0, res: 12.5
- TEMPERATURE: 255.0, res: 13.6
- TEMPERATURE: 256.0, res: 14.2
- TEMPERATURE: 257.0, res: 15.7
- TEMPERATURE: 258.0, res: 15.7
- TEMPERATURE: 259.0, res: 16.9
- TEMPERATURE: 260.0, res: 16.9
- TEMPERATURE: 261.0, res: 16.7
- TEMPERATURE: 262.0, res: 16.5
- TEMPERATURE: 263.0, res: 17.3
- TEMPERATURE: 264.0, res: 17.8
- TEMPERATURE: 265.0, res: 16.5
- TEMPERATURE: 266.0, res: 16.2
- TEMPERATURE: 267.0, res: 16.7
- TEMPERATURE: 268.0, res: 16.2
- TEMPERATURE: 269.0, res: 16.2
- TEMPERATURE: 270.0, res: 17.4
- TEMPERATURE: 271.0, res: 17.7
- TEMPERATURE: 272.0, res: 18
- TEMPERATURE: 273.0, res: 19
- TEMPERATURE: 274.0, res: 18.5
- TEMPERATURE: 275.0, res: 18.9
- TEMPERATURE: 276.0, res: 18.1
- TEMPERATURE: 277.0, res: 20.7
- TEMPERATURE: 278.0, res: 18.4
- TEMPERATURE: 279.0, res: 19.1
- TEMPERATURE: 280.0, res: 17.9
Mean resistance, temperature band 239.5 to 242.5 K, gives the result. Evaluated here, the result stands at 11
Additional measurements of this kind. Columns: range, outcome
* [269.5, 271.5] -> 17.5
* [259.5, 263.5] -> 16.8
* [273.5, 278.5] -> 18.9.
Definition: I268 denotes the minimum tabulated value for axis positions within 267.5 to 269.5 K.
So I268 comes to 16.2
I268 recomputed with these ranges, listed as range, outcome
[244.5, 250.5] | 9.45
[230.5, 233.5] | 12.1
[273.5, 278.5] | 18.1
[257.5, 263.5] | 15.7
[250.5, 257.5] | 10.9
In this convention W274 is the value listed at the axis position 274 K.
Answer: 18.5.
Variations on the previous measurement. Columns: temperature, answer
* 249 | 10.7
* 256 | 14.2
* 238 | 12.7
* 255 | 13.6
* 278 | 18.4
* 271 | 17.7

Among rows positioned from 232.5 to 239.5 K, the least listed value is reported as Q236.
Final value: 11.5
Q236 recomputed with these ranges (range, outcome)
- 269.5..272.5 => 17.4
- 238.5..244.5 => 10.6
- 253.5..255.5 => 12.5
